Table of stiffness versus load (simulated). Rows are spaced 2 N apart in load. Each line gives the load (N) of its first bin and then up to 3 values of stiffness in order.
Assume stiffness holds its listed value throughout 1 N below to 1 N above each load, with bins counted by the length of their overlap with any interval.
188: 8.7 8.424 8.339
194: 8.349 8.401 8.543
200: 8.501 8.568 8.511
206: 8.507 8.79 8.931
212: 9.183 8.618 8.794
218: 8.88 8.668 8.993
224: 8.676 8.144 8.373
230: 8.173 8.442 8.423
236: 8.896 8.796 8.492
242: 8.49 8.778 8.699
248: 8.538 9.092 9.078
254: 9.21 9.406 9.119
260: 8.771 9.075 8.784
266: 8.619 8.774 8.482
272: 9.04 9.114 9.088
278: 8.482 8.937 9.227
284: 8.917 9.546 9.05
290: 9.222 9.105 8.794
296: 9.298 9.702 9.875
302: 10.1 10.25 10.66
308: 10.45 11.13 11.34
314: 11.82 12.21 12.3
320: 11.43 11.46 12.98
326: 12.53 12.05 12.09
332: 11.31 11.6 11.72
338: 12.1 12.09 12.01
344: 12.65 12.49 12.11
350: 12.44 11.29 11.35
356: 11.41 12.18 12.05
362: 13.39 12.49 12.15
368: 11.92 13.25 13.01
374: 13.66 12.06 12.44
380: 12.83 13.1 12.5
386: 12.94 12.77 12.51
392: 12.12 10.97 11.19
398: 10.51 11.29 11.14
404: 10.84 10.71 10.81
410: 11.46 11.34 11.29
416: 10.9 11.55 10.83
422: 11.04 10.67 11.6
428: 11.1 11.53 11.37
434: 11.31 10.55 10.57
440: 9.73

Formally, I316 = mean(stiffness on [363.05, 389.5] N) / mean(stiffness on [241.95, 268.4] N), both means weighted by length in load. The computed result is 1.4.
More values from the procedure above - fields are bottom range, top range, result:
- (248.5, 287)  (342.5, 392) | 1.39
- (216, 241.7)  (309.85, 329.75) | 1.39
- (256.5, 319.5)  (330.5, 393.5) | 1.27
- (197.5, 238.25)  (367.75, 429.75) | 1.36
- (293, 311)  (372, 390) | 1.27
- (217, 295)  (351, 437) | 1.33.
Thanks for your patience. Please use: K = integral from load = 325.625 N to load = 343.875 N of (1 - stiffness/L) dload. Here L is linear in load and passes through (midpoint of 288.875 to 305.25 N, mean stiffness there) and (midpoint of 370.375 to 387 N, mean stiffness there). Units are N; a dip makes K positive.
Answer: -1.5 N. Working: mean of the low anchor 9.56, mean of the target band 12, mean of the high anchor 12.8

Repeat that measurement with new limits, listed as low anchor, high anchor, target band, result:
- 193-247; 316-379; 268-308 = 4.58 N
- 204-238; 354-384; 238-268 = 1.98 N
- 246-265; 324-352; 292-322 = 0.84 N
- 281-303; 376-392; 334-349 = -1.36 N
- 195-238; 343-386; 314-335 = -1.09 N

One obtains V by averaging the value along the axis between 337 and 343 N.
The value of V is 12.1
